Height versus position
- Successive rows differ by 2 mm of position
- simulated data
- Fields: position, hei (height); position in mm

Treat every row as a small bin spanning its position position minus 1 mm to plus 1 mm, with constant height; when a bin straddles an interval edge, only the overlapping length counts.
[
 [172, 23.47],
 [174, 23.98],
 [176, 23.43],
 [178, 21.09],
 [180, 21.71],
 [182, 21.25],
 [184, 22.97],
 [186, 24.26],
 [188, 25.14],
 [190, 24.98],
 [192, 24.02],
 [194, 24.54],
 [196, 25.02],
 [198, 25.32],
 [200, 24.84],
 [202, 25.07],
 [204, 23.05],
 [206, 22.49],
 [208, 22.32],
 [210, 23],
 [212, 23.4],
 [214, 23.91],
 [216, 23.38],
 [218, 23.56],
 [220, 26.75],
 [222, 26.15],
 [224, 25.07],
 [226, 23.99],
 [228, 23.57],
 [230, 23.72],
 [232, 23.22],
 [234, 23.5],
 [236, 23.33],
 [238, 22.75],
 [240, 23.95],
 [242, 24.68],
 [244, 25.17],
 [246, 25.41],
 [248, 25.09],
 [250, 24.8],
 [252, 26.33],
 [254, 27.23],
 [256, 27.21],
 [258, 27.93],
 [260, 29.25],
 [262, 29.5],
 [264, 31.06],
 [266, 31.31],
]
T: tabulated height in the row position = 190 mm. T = 24.98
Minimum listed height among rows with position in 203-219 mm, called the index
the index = 22.32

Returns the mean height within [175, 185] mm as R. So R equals 22.1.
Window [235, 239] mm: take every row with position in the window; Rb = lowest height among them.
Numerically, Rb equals 22.75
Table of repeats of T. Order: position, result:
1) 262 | 29.5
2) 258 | 27.93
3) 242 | 24.68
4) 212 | 23.4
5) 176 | 23.43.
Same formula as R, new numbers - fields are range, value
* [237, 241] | 23.4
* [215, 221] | 24.6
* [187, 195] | 24.7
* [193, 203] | 25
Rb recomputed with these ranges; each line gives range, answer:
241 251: 24.68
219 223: 26.15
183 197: 22.97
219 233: 23.22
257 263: 27.93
